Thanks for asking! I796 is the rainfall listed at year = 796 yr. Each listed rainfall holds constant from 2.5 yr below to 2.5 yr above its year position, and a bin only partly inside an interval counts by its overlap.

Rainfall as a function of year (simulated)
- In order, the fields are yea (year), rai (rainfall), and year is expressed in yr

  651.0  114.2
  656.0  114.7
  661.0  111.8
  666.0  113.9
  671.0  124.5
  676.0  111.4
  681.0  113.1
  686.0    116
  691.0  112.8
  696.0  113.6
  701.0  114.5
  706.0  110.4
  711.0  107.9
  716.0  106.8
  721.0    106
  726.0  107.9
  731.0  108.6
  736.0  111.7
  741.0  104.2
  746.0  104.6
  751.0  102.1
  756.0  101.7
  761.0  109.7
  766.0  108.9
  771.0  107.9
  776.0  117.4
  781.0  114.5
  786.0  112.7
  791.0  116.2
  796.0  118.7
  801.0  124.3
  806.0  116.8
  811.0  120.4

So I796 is 118.7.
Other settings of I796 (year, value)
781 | 114.5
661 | 111.8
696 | 113.6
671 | 124.5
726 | 107.9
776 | 117.4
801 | 124.3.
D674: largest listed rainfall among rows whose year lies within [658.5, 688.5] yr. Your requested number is 124.5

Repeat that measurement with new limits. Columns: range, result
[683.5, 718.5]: 116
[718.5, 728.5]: 107.9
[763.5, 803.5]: 124.3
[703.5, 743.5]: 111.7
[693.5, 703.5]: 114.5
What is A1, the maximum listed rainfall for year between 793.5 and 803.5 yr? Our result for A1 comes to 124.3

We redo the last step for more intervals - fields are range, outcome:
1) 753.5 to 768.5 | 109.7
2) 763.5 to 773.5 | 108.9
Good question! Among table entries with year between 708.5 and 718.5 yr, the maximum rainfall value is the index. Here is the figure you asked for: 107.9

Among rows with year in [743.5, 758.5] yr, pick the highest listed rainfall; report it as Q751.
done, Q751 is 104.6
